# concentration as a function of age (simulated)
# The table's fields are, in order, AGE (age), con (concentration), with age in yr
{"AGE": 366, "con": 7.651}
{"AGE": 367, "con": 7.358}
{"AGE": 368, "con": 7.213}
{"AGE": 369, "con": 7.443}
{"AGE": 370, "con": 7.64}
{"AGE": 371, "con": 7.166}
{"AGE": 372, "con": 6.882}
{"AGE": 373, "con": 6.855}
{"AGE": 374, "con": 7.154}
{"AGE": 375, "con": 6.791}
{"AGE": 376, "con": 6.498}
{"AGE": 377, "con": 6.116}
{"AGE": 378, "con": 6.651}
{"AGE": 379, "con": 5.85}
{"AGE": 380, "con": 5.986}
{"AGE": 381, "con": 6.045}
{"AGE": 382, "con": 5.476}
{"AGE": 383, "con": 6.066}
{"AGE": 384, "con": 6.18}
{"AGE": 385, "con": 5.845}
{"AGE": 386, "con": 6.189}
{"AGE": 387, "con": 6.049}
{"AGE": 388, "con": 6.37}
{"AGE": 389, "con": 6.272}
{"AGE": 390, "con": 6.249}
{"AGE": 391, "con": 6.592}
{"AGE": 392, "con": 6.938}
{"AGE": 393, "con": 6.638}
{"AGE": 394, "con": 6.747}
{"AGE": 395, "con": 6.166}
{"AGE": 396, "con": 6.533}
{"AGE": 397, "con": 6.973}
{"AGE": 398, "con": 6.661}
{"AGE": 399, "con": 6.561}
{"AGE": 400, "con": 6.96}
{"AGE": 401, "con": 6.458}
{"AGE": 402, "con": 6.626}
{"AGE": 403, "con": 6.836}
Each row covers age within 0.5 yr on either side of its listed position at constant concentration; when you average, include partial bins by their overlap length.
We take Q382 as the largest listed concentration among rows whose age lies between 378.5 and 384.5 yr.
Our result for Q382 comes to 6.18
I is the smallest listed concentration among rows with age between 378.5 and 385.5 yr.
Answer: 5.476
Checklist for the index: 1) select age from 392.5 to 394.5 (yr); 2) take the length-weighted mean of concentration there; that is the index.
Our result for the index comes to 6.69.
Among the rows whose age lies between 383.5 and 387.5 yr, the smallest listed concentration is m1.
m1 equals 5.845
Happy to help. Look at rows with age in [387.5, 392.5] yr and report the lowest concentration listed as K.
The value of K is 6.249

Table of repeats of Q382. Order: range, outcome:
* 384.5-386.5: 6.189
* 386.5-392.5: 6.938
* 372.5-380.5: 7.154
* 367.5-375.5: 7.64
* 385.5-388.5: 6.37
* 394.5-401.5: 6.973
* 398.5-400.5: 6.96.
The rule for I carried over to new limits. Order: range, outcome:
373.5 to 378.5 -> 6.116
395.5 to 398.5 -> 6.533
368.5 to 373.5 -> 6.855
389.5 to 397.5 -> 6.166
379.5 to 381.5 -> 5.986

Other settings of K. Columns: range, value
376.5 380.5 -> 5.85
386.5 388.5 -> 6.049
